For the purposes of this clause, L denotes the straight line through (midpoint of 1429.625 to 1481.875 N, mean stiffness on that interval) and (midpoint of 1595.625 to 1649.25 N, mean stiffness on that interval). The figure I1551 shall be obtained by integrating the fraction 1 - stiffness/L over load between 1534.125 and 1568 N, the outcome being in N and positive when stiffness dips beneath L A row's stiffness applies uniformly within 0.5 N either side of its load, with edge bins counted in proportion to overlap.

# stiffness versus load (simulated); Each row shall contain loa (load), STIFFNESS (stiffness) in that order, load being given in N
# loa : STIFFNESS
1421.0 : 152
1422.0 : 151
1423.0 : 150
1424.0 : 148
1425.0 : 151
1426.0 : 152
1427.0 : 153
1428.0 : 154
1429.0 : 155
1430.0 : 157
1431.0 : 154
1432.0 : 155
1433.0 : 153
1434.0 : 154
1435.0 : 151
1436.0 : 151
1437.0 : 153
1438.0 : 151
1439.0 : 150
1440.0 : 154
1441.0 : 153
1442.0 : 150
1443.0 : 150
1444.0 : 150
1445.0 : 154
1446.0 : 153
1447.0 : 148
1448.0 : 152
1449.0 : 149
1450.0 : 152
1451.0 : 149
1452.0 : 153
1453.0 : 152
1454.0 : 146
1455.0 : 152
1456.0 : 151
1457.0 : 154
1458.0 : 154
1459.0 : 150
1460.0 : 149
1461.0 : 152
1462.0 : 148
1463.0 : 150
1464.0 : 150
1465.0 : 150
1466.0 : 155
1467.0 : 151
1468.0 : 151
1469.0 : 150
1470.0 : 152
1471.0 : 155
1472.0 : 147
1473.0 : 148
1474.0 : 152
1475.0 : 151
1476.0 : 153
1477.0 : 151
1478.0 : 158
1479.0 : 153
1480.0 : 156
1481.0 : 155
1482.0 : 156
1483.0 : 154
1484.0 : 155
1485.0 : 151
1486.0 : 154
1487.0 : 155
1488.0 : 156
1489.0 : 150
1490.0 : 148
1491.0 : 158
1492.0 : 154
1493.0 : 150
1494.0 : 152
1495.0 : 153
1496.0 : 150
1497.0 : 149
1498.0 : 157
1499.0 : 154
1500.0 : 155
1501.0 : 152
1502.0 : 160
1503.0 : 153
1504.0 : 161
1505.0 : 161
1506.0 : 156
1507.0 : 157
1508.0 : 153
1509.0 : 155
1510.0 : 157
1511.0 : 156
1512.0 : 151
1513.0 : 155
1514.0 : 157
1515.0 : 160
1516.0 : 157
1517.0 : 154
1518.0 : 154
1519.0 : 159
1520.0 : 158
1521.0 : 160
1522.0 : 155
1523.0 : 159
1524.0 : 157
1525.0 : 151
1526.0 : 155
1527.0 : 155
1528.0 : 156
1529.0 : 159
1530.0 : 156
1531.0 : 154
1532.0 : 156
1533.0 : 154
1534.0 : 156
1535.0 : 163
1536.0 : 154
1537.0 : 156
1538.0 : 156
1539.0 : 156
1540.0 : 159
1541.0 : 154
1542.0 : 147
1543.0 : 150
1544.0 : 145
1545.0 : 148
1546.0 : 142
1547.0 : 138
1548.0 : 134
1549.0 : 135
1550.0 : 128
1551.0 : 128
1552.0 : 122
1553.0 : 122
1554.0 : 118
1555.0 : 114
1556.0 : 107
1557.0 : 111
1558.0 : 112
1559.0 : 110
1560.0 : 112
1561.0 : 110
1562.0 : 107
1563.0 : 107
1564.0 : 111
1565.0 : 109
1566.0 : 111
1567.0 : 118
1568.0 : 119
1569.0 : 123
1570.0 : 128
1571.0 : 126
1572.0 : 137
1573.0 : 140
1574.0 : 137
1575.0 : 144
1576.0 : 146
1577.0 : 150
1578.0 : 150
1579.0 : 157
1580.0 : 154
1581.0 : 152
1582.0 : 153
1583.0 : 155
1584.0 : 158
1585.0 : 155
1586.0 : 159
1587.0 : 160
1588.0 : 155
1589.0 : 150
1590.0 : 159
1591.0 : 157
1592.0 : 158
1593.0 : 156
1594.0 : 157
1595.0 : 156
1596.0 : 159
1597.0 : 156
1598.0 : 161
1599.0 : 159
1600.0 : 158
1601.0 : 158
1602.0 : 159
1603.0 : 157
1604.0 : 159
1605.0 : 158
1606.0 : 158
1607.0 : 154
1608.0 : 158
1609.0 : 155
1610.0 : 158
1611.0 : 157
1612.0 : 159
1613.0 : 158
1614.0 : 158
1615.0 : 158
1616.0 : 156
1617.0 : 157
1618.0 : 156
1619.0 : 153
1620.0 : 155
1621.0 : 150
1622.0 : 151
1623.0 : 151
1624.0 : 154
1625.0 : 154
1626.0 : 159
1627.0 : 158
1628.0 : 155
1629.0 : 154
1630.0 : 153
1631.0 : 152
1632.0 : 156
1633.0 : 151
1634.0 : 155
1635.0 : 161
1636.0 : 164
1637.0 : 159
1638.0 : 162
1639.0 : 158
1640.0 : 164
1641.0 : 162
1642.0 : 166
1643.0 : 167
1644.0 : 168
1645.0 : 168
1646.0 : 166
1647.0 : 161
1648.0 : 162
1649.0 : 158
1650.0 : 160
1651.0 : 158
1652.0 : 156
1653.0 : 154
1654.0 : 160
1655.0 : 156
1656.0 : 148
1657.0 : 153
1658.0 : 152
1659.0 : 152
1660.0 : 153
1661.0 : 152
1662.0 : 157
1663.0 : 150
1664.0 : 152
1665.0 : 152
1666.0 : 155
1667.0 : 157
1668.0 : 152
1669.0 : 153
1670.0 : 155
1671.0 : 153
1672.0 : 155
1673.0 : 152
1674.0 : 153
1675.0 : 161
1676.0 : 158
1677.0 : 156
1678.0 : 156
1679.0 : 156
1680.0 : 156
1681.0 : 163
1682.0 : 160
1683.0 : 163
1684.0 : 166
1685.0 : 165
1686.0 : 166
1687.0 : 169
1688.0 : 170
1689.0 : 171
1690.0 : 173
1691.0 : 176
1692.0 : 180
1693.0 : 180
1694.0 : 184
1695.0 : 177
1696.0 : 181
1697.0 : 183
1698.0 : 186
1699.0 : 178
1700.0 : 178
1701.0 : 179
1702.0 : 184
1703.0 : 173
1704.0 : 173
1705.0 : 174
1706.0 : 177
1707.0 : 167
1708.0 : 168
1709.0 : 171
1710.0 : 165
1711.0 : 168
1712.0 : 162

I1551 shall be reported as 5.5 N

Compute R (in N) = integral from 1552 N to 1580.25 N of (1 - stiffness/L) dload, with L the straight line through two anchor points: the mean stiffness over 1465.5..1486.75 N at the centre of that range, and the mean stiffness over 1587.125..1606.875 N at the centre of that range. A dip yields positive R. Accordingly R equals 5.8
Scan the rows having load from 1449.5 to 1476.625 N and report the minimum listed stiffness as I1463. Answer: 146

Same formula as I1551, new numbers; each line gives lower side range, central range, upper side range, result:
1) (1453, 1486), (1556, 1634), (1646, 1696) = 5.26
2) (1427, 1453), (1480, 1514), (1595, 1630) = -0.18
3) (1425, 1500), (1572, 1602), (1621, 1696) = 0.58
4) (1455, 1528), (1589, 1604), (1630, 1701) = 0.10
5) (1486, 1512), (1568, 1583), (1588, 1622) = 1.33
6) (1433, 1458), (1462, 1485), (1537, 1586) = -0.80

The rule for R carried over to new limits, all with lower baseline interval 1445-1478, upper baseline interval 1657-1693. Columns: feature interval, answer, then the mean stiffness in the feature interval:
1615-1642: 0.2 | 156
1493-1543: -0.7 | 155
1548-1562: 3.3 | 118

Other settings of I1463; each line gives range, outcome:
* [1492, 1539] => 149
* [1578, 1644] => 150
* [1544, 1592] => 107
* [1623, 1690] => 148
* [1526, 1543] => 147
